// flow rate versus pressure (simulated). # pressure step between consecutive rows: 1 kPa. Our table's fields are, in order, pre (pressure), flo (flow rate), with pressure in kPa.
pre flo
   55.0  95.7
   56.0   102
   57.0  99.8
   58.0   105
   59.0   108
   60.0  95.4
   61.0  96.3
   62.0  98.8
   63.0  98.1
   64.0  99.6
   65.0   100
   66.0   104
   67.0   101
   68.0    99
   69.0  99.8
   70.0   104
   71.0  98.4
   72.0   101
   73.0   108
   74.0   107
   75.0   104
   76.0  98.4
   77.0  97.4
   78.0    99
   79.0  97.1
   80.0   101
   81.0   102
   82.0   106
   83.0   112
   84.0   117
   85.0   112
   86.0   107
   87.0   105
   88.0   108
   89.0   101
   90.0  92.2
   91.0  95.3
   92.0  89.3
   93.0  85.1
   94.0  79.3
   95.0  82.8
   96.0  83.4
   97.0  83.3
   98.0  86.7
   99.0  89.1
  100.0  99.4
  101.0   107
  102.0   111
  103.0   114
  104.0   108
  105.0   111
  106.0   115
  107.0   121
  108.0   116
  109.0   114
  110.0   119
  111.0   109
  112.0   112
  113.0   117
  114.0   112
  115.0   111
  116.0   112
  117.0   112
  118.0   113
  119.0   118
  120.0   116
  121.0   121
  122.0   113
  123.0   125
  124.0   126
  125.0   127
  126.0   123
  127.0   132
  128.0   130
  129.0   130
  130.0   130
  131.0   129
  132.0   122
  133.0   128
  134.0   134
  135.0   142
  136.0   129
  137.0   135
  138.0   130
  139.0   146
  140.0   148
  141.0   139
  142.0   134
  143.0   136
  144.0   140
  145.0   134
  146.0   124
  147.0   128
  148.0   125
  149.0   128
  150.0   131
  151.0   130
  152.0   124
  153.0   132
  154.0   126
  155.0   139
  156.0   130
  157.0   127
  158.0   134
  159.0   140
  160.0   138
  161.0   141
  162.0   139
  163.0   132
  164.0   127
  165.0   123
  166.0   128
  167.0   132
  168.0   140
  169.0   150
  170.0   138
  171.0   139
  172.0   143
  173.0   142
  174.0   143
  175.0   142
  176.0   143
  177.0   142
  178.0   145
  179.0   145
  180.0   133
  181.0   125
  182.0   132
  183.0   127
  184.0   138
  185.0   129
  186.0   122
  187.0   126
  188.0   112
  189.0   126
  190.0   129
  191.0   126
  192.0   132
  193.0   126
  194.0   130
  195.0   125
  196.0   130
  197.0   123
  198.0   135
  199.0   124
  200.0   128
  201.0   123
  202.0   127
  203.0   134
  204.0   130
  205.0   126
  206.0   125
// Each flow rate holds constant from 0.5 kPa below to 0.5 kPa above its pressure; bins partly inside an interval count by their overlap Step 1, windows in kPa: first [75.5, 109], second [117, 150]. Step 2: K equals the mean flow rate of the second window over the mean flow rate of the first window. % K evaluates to 1.28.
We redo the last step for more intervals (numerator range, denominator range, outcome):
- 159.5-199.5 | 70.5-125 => 1.26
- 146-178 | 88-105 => 1.42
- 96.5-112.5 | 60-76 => 1.06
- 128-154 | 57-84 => 1.30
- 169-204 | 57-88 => 1.29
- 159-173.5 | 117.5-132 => 1.10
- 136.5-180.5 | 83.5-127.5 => 1.26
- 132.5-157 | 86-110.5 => 1.32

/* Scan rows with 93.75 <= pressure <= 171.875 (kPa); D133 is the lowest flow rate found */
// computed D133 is 79.3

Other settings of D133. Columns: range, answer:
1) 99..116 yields 89.1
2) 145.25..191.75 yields 112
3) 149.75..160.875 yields 124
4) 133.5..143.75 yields 129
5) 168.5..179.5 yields 138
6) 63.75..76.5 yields 98.4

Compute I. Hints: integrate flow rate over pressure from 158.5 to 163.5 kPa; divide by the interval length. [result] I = 138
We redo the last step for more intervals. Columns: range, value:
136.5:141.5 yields 140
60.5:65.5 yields 98.6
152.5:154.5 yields 129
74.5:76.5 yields 101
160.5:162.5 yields 140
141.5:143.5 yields 135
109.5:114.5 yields 114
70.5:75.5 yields 104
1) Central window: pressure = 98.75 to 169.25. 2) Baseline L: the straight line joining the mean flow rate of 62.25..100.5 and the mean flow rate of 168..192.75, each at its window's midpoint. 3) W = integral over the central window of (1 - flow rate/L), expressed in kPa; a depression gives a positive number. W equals -4.6 kPa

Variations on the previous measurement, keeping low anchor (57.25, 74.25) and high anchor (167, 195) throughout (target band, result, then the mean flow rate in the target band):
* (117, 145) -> -2.2 kPa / 129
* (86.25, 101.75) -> 2.3 kPa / 93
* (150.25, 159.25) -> -0.3 kPa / 131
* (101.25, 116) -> 0.0 kPa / 113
